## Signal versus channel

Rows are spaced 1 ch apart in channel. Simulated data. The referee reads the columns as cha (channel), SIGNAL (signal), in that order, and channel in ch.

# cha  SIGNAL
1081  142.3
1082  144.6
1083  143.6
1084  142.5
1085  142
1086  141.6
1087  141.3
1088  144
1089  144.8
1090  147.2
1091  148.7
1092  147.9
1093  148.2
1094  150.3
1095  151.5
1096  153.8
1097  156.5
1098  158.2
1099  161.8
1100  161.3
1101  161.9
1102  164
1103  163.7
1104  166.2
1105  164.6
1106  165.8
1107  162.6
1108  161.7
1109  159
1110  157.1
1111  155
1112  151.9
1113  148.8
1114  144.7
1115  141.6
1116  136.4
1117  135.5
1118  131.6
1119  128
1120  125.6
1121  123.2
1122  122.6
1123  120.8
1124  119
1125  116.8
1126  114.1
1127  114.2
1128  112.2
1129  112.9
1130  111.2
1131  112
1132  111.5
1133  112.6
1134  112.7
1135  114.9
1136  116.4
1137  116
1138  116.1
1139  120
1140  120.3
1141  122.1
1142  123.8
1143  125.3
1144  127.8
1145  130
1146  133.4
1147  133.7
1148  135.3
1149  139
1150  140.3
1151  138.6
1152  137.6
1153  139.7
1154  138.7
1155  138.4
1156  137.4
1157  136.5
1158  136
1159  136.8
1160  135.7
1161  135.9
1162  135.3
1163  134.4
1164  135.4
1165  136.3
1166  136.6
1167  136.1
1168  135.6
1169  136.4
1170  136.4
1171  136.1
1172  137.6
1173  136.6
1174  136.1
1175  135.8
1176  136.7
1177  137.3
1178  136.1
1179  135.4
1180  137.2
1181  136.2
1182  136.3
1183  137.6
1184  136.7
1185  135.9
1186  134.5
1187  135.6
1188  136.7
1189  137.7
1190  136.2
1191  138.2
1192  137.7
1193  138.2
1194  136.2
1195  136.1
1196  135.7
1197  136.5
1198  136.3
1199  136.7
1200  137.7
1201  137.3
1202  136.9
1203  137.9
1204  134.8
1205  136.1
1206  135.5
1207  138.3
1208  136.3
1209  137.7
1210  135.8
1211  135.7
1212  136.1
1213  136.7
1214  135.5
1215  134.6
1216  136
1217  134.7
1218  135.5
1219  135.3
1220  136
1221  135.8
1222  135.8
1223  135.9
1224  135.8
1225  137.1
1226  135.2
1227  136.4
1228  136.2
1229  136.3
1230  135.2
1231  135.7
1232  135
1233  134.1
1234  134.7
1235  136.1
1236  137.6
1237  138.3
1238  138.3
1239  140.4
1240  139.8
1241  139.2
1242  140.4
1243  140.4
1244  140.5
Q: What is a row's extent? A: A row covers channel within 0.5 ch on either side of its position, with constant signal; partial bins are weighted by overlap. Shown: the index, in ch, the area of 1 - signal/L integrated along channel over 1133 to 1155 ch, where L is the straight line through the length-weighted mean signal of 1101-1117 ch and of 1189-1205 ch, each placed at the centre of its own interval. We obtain 3.0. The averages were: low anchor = 156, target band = 128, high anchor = 137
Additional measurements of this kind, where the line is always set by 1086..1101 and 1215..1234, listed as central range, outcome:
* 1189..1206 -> 0.3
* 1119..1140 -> 4.3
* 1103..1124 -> 0.6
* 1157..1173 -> 0.7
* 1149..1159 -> 0.4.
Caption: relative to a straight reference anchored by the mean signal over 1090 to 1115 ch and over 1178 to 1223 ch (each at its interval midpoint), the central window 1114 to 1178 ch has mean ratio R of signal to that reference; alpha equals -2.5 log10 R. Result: 0.14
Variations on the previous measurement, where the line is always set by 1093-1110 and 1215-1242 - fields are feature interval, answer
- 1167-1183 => 0.076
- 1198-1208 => 0.034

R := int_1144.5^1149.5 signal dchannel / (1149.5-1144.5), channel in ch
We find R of 134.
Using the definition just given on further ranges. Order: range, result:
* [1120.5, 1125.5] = 120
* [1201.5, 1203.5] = 137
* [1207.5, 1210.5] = 137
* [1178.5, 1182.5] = 136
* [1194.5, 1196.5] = 136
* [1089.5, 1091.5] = 148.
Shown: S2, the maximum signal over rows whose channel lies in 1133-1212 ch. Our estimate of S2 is 140.3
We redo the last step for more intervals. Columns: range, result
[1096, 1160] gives 166.2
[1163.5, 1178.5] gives 137.6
